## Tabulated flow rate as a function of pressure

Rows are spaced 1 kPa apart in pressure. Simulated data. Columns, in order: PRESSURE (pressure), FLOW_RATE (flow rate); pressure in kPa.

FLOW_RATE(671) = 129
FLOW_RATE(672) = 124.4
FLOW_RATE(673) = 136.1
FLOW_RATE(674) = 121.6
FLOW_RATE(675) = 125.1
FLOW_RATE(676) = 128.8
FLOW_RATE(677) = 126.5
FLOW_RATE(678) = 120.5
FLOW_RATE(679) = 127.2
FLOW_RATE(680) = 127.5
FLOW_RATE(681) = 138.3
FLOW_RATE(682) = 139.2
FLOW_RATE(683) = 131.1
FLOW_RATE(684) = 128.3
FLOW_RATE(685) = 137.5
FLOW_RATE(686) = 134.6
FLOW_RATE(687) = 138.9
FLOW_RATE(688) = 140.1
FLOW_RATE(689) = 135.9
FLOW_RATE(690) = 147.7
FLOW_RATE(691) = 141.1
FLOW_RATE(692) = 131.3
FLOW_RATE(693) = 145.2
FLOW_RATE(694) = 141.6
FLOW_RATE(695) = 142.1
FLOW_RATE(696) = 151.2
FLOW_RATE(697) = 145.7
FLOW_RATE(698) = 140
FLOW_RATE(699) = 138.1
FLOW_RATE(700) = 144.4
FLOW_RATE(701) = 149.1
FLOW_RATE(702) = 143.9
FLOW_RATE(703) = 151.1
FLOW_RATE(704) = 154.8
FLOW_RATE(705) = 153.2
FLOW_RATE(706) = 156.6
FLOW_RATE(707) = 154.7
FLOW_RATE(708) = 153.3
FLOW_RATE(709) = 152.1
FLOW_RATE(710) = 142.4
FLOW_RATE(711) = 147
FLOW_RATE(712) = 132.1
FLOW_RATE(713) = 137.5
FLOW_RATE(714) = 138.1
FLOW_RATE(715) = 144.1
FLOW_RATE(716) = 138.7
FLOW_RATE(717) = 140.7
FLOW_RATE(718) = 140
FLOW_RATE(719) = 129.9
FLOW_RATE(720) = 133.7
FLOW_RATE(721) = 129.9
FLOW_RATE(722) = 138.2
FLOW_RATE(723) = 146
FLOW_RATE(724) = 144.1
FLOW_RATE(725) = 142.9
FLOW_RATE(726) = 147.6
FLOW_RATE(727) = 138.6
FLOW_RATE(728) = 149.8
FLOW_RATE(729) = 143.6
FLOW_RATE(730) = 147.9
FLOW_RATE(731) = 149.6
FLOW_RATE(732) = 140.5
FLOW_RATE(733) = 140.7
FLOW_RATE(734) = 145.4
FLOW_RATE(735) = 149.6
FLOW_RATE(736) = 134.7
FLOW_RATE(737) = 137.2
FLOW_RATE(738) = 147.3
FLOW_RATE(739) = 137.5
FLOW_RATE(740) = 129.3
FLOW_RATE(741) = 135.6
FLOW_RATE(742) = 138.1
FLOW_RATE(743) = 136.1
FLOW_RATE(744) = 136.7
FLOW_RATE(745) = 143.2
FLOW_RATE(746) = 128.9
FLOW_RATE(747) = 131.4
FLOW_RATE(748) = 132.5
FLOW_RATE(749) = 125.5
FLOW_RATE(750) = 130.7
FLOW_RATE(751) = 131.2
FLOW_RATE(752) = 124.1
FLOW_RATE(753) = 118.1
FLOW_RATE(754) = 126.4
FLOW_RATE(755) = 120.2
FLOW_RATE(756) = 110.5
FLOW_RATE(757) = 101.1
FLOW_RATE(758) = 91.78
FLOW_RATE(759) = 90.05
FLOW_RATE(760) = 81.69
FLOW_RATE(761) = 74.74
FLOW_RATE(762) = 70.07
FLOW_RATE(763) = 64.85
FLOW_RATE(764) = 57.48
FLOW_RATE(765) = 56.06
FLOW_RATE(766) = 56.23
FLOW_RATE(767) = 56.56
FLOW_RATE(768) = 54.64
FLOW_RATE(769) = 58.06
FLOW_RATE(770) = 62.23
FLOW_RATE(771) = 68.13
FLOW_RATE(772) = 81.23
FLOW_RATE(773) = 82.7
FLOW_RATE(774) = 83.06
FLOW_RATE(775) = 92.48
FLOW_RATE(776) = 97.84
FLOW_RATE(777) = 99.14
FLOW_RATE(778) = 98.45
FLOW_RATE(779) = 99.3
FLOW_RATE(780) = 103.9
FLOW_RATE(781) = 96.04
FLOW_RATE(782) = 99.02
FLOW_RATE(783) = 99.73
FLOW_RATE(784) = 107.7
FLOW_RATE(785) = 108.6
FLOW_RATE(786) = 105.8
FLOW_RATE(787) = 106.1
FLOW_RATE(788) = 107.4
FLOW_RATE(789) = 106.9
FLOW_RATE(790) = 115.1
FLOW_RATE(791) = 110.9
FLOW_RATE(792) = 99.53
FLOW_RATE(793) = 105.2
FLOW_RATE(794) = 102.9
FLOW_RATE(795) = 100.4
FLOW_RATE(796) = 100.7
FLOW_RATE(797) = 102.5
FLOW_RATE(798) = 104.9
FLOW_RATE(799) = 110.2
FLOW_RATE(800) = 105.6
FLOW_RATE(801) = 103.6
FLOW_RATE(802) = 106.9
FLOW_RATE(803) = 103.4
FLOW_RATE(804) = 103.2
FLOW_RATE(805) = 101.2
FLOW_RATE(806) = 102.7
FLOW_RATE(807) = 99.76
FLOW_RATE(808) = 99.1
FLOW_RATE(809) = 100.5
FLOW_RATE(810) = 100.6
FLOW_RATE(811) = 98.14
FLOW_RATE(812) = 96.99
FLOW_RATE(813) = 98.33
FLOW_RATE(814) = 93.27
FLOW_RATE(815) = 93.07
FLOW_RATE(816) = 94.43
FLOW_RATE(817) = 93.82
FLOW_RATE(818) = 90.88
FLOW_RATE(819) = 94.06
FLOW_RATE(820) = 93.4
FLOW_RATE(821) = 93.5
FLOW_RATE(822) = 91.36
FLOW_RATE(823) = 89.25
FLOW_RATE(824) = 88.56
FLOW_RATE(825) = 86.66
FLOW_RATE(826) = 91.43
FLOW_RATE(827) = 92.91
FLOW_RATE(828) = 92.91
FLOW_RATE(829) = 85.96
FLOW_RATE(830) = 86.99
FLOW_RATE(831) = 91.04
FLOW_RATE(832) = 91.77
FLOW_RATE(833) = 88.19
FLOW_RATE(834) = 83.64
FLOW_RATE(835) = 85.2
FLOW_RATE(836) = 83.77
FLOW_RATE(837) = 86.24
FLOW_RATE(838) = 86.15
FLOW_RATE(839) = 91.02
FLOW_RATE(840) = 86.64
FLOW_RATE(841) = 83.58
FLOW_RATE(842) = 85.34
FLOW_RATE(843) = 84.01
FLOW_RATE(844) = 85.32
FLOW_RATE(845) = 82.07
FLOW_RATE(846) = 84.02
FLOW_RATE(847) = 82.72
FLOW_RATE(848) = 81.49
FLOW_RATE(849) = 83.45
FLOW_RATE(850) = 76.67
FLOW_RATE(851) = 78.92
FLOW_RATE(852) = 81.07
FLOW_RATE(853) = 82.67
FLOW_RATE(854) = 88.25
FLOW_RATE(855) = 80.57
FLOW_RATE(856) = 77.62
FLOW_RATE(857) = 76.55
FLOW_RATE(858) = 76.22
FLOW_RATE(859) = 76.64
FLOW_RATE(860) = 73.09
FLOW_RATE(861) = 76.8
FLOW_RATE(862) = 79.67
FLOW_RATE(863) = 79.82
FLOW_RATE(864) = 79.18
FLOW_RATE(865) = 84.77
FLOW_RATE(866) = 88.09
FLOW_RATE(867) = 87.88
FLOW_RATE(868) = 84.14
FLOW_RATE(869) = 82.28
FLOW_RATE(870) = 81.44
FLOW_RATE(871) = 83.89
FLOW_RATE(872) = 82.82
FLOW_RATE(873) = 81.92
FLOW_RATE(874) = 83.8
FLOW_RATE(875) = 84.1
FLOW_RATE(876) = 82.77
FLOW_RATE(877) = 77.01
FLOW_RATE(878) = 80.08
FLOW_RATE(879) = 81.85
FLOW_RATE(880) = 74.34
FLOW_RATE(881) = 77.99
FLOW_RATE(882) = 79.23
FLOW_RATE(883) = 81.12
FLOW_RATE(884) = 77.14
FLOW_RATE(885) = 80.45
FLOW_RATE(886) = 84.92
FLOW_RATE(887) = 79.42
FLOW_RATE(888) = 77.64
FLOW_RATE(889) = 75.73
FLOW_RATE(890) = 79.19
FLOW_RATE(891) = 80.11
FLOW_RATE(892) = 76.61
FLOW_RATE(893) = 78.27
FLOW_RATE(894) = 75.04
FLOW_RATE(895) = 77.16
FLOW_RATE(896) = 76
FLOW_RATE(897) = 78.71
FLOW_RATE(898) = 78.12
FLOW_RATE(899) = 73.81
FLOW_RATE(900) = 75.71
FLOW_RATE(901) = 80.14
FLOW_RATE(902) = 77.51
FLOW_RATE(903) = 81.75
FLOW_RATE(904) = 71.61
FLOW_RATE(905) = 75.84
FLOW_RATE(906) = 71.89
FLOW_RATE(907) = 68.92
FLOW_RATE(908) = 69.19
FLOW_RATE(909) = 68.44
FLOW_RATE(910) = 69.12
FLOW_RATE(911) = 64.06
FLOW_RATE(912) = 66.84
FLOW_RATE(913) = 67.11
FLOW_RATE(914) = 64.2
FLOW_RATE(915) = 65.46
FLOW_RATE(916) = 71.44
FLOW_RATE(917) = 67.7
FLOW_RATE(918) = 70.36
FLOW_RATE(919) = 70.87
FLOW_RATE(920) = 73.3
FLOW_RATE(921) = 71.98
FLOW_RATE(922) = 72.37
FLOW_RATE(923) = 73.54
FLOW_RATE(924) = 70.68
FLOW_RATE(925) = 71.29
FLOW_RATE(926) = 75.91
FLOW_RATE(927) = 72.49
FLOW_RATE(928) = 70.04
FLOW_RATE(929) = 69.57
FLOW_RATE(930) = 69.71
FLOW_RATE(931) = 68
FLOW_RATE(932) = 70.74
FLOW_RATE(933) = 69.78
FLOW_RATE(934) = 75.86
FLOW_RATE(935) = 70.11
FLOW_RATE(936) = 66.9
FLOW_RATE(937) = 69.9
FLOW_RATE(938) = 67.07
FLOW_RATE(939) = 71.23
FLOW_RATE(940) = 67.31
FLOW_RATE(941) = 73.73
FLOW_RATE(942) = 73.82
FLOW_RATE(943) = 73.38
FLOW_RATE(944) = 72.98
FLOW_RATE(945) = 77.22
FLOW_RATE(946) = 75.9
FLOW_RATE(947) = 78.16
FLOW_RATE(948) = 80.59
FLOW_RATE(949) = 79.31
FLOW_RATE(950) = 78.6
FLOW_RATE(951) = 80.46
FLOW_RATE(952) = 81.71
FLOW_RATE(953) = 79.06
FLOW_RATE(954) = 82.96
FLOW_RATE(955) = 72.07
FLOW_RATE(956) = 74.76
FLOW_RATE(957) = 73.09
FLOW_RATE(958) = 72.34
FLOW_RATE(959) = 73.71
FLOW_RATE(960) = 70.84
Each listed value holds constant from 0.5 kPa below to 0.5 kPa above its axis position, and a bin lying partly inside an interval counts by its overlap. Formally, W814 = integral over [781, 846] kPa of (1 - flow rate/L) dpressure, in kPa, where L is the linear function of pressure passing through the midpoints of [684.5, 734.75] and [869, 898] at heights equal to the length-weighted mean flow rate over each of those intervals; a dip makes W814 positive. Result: 5.6 kPa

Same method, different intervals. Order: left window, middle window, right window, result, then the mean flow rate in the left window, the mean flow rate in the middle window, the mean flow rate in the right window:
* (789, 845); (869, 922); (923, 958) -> 3.7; 95.2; 75.9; 73.6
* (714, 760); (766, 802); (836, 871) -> 5.4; 133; 94.9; 82.2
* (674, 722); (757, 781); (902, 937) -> 8.0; 140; 78.3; 70.6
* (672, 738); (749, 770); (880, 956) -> 5.9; 140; 89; 74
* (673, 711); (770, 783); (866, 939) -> 2.6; 140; 90.9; 75.1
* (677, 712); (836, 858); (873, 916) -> 2.1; 142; 82.9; 75.9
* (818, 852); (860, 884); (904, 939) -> -0.5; 86.9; 81.3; 70.1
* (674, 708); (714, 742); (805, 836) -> -3.2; 140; 141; 92.9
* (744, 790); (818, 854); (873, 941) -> -0.4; 97.1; 86.7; 74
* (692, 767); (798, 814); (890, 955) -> 0.9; 131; 102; 73.3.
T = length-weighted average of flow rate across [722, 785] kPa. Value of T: 112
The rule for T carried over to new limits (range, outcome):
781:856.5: 94.1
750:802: 94.8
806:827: 94.5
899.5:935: 71.2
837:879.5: 82.1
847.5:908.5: 79.2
